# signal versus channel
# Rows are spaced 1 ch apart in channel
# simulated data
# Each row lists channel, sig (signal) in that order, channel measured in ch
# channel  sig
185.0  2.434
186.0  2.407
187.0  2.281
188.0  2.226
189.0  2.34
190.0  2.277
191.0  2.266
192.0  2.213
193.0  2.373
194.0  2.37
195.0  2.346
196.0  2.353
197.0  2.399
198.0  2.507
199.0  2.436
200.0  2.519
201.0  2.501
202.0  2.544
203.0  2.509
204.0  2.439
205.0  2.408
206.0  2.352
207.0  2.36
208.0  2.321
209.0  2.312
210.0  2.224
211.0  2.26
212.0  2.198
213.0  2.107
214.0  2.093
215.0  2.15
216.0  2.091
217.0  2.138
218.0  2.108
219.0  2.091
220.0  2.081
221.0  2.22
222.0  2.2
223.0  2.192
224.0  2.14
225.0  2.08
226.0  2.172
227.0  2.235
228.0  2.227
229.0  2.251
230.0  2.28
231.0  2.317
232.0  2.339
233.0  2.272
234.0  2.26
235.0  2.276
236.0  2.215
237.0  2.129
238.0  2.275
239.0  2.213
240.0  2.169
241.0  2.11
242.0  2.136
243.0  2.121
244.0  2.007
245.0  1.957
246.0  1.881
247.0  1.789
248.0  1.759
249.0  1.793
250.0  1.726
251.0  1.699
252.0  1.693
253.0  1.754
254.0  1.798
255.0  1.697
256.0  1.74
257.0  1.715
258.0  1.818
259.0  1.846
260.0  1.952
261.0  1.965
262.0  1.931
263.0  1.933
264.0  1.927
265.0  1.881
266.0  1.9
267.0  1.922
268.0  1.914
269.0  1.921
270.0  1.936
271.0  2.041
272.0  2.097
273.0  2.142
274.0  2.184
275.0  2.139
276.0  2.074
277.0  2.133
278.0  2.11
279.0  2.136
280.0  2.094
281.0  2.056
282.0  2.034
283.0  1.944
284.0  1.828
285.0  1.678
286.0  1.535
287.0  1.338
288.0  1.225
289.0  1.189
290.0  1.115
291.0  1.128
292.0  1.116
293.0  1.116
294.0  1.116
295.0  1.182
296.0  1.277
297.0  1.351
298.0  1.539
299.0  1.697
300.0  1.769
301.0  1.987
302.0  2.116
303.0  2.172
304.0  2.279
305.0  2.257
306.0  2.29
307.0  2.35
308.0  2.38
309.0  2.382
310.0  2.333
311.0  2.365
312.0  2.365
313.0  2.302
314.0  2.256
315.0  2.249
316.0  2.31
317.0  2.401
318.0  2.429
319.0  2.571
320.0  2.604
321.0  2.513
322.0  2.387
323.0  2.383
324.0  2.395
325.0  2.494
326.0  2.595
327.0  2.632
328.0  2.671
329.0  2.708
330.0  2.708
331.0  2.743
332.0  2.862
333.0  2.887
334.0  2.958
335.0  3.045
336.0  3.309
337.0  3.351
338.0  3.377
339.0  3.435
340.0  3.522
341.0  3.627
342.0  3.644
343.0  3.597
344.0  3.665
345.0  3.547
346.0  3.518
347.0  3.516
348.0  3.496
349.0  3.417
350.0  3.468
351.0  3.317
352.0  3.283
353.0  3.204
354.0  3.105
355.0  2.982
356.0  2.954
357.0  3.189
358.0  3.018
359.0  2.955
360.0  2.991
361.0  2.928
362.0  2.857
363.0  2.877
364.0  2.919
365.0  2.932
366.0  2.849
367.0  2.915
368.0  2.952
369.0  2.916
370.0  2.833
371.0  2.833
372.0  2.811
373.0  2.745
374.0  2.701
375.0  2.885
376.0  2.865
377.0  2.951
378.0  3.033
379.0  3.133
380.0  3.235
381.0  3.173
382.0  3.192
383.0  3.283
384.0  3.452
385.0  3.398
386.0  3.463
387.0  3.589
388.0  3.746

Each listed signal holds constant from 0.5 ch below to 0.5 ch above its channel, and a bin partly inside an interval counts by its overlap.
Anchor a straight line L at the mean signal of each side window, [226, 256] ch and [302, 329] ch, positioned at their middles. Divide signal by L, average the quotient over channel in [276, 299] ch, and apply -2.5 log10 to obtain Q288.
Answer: 0.395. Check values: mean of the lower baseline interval 2.04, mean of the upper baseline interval 2.4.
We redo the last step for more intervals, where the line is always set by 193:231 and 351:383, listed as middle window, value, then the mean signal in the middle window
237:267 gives 0.276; 1.91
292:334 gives 0.229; 2.23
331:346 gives -0.167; 3.33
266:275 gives 0.251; 2.02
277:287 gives 0.330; 1.92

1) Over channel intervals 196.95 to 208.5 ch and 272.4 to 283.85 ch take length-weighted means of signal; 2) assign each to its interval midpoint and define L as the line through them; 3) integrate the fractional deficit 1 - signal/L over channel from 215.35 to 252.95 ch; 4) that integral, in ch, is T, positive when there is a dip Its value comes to 3.3 ch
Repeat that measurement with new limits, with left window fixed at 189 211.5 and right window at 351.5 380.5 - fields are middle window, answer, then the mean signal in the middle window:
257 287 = 7.7 ch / 1.95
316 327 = 1.3 ch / 2.48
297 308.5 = 2.9 ch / 2.04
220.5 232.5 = 1.2 ch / 2.22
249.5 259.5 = 3.2 ch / 1.75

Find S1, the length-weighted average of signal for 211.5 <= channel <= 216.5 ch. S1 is 2.13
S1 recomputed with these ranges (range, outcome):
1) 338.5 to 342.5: 3.56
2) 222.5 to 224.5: 2.17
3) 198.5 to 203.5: 2.5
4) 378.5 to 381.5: 3.18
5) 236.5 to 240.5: 2.2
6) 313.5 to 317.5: 2.3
